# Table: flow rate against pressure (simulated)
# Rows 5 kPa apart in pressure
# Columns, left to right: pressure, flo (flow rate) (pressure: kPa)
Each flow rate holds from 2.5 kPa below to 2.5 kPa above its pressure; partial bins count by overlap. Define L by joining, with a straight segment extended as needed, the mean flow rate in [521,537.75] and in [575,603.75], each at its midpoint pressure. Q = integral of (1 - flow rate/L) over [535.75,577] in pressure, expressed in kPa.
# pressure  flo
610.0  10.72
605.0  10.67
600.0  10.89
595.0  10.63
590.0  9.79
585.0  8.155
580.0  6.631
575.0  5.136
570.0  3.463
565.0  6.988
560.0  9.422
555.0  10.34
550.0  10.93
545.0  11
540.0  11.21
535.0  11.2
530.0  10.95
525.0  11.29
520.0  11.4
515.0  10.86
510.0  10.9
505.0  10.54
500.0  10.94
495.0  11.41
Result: 6.3 kPa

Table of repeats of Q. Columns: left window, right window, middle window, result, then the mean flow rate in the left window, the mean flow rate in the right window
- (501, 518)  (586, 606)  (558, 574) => 6.2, 10.8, 10.3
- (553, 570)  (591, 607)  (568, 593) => 7.2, 8.07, 10.6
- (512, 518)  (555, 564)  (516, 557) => -3.8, 10.9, 9.27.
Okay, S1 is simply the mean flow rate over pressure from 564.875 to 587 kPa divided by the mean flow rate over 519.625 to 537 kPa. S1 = 0.5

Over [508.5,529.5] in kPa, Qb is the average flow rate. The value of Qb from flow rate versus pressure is 11.1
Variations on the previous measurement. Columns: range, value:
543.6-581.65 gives 7.93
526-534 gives 11.1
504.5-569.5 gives 10.3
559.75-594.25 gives 7.11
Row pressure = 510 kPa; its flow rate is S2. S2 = 10.9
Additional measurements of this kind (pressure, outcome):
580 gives 6.631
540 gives 11.21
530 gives 10.95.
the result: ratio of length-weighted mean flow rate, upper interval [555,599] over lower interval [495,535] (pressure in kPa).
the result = 0.71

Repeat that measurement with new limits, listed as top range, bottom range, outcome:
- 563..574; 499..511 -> 0.48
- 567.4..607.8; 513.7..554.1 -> 0.74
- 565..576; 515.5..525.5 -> 0.43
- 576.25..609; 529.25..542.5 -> 0.84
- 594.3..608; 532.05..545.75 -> 0.96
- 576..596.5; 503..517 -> 0.78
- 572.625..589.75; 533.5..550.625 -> 0.64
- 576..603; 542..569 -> 0.96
